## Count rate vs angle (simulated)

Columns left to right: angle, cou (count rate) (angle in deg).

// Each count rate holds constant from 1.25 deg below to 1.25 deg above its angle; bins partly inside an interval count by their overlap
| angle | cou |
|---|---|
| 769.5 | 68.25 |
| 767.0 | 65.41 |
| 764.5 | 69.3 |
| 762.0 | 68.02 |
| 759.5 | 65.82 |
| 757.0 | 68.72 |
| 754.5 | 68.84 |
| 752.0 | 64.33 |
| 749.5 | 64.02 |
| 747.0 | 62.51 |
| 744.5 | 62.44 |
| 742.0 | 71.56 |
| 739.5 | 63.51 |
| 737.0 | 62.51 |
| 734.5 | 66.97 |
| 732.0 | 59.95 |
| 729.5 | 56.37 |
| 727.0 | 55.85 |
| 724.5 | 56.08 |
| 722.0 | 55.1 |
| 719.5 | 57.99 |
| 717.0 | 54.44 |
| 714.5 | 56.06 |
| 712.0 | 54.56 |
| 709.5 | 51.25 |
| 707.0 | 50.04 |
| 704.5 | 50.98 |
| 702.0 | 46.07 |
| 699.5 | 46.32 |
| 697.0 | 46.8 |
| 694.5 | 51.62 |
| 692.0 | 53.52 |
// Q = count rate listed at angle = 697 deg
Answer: 46.8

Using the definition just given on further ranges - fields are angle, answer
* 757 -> 68.72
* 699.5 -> 46.32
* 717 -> 54.44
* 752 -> 64.33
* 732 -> 59.95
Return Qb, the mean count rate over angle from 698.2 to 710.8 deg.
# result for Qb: 48.9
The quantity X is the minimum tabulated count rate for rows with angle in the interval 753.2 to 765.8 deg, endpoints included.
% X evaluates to 65.82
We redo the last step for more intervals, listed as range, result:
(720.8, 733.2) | 55.1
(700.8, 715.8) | 46.07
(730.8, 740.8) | 59.95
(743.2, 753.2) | 62.44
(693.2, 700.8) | 46.32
